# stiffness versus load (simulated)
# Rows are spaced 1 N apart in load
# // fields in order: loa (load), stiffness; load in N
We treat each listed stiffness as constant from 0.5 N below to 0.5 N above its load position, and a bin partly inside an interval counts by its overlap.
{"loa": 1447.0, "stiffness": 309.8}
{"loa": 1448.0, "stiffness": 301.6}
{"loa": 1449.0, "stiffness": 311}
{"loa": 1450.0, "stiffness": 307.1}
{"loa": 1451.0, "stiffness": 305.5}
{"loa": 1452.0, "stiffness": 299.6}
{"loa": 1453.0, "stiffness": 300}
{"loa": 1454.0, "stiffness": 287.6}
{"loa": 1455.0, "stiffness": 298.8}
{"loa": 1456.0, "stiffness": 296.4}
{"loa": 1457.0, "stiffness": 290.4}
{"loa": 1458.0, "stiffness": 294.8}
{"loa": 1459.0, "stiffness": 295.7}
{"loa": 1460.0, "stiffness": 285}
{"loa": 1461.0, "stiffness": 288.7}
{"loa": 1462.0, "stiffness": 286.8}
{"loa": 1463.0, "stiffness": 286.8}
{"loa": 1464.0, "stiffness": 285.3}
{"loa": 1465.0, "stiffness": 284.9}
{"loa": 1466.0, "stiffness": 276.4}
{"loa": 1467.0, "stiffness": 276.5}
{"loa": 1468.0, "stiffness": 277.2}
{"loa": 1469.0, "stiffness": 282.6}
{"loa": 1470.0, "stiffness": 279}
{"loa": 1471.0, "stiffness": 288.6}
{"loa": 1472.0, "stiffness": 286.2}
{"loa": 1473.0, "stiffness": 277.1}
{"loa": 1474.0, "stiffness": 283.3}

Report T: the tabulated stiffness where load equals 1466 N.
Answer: 276.4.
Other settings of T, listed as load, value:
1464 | 285.3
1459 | 295.7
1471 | 288.6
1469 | 282.6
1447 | 309.8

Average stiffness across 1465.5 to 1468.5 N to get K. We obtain 277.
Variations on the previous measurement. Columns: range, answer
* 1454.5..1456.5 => 298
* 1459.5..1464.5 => 287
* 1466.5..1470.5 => 279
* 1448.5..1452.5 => 306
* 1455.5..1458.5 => 294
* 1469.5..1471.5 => 284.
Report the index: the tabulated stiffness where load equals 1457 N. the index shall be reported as 290.4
